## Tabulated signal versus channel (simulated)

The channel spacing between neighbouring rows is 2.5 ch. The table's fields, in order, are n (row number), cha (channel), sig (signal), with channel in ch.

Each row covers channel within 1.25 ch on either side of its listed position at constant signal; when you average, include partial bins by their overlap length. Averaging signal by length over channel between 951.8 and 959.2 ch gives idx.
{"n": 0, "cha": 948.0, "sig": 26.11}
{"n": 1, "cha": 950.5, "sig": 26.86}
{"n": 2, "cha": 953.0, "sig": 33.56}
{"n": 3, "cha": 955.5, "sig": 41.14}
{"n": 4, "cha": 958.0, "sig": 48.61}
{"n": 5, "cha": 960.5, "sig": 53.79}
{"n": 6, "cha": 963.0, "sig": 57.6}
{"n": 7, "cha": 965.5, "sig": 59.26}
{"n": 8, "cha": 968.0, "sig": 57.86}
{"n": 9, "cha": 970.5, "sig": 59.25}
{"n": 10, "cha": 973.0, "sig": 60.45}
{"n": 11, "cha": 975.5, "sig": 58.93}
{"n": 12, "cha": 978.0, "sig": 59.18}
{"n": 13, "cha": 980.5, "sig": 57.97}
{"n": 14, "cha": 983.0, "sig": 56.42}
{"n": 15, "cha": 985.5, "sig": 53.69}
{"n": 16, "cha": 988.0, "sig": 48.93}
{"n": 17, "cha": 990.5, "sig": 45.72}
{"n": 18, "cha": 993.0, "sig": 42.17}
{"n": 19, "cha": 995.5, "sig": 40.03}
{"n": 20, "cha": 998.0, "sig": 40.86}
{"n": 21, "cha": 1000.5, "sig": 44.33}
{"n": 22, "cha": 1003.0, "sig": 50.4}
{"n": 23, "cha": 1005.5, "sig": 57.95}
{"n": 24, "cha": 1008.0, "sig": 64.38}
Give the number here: 41.1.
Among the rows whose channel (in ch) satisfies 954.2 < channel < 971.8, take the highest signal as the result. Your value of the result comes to 59.26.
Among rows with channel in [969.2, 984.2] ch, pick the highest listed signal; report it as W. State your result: 60.45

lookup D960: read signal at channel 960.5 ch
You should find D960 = 53.79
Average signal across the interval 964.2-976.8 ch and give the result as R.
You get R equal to 59.1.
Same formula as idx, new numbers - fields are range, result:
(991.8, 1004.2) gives 43.5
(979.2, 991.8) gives 52.5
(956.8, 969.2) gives 55.4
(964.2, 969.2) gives 58.6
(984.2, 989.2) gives 51.4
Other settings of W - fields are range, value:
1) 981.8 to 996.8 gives 56.42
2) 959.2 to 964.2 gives 57.6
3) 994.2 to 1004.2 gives 50.4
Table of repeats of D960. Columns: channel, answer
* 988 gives 48.93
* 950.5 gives 26.86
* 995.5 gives 40.03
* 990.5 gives 45.72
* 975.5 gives 58.93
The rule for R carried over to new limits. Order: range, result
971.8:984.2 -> 58.6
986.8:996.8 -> 44.2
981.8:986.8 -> 55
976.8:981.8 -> 58.5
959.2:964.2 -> 55.6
